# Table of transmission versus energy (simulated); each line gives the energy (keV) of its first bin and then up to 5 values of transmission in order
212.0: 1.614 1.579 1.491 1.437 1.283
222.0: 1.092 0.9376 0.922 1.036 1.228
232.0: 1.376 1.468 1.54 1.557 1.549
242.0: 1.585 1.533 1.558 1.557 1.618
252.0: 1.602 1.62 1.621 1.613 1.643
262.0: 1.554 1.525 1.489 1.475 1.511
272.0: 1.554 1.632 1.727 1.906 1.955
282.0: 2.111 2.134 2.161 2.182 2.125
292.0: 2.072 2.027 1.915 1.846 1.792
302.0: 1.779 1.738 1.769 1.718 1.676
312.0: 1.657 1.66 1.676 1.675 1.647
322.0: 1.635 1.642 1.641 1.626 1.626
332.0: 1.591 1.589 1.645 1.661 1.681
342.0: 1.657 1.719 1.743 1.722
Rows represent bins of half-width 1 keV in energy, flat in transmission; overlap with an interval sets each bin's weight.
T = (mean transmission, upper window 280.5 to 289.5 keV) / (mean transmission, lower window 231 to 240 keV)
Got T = 1.43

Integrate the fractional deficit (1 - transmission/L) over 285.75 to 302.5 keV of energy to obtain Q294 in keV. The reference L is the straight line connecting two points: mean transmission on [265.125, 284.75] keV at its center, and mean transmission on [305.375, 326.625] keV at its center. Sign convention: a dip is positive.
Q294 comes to -2.7 keV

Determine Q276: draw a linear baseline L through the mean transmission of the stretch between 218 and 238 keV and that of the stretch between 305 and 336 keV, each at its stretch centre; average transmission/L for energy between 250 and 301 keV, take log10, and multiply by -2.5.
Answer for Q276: -0.22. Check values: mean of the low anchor 1.24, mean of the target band 1.79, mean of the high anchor 1.65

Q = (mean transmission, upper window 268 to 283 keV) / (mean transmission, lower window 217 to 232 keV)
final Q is 1.5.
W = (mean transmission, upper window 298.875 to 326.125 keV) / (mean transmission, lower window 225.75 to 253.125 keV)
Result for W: 1.2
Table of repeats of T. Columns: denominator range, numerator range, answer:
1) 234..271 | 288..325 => 1.15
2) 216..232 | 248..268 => 1.35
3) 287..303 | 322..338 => 0.83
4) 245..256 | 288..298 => 1.27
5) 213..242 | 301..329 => 1.26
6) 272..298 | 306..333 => 0.84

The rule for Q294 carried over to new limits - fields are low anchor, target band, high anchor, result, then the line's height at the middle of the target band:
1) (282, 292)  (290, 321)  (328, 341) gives 2.49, 1.94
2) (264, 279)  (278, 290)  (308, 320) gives -3.44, 1.63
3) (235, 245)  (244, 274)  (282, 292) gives 3.60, 1.79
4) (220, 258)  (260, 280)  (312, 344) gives -1.63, 1.49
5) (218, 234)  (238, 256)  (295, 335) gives -4.03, 1.29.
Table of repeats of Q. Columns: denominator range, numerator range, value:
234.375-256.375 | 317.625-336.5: 1.04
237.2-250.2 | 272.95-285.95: 1.23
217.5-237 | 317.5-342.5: 1.34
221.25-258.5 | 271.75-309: 1.34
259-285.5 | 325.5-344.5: 0.96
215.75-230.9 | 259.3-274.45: 1.33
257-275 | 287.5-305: 1.24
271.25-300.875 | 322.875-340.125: 0.84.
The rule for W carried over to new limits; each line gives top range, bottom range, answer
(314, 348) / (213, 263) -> 1.15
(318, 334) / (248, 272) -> 1.04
